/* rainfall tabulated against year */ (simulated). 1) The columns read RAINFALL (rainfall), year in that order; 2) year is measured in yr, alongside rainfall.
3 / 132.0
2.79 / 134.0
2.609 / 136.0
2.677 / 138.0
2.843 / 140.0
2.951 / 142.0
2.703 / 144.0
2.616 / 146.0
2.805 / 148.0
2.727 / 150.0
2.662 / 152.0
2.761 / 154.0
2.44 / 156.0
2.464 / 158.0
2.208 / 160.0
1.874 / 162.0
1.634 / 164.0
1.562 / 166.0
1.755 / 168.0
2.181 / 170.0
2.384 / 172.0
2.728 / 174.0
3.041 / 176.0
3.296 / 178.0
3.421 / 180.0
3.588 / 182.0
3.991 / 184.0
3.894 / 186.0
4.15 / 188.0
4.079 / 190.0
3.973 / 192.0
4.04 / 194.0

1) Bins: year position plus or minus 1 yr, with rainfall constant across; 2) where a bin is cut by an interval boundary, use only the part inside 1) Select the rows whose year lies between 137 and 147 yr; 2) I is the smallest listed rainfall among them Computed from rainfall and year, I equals 2.616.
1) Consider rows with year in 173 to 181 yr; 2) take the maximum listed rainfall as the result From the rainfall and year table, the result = 3.421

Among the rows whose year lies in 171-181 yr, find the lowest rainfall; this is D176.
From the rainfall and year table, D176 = 2.384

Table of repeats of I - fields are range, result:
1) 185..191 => 3.894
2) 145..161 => 2.208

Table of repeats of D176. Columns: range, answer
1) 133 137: 2.609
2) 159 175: 1.562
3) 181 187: 3.588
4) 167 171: 1.755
